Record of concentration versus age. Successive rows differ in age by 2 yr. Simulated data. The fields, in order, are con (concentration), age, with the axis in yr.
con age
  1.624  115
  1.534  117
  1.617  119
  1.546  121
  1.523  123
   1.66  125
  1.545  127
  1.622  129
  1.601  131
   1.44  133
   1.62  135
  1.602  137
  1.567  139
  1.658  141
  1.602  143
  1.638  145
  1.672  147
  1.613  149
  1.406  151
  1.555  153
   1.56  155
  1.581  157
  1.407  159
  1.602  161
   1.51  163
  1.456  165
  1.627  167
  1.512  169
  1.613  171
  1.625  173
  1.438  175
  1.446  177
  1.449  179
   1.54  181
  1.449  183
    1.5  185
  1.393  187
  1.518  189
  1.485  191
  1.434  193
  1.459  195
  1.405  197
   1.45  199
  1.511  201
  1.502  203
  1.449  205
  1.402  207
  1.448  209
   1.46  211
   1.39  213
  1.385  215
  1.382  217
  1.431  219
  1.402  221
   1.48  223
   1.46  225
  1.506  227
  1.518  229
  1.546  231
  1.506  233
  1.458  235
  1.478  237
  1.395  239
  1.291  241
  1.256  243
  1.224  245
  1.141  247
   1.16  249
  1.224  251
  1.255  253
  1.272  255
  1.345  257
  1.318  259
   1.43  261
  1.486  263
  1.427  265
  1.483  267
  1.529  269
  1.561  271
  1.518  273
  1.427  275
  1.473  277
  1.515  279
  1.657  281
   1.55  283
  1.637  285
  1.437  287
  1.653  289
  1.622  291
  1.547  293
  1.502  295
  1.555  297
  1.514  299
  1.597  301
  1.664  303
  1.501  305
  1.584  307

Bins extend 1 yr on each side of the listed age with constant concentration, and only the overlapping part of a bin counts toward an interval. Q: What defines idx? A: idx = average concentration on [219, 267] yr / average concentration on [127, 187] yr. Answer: 0.89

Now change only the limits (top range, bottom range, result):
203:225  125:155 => 0.90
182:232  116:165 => 0.93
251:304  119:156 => 0.95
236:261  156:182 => 0.84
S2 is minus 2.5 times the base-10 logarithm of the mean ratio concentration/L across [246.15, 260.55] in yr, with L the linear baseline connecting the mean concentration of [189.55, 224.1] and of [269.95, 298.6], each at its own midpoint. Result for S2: 0.20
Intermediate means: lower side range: 1.44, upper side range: 1.55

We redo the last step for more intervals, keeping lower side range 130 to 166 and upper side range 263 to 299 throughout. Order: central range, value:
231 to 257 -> 0.17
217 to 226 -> 0.08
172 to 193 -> 0.05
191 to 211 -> 0.07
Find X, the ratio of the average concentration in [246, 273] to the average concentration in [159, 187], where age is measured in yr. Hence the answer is 0.90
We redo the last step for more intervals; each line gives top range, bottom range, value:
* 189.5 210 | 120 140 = 0.93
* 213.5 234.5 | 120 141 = 0.93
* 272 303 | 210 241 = 1.07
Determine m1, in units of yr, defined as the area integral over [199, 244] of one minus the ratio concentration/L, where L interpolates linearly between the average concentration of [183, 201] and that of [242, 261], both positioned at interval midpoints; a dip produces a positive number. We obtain -2.8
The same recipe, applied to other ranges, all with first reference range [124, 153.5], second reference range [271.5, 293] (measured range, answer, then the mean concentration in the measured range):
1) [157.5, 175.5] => 0.5 yr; 1.54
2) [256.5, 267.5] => 1.0 yr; 1.41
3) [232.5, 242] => 0.9 yr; 1.42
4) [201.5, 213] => 0.9 yr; 1.45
